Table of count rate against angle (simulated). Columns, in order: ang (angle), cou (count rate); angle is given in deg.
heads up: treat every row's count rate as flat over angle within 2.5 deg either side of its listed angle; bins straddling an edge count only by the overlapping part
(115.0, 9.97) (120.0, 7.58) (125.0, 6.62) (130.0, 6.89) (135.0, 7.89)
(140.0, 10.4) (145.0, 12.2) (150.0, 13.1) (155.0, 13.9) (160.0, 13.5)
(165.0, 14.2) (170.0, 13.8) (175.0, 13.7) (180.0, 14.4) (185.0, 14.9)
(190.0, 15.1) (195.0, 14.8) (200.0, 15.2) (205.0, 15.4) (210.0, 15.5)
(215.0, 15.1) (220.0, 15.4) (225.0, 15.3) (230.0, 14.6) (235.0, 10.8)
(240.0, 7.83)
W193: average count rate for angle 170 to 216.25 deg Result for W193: 14.8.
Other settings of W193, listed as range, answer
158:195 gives 14.3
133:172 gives 12.4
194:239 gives 14.4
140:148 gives 11.7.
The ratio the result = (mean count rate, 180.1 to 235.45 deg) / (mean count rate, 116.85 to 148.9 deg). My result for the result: 1.69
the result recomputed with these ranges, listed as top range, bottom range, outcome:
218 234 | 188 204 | 0.97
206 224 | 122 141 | 1.98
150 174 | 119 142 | 1.76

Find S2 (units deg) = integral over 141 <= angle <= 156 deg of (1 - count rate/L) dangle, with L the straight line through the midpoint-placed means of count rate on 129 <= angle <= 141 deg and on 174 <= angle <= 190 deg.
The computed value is -3.9 deg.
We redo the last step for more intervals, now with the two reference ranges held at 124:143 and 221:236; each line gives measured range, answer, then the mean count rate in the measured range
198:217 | -3.86 deg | 15.3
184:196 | -3.41 deg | 15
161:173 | -4.35 deg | 13.9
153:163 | -4.18 deg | 13.7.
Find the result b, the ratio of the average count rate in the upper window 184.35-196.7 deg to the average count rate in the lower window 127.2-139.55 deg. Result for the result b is 1.90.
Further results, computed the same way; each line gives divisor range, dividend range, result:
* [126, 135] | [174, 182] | 1.98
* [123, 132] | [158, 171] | 2.05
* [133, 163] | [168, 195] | 1.21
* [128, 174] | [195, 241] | 1.19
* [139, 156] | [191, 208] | 1.22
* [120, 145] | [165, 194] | 1.73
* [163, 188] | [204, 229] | 1.08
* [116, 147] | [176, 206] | 1.73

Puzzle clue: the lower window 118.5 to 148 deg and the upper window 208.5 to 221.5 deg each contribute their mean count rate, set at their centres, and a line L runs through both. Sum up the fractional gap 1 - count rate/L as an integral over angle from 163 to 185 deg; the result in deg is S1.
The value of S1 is -3.9 deg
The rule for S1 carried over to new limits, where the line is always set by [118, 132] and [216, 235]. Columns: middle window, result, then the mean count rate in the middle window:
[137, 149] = -4.3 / 11.4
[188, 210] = -4.6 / 15.2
